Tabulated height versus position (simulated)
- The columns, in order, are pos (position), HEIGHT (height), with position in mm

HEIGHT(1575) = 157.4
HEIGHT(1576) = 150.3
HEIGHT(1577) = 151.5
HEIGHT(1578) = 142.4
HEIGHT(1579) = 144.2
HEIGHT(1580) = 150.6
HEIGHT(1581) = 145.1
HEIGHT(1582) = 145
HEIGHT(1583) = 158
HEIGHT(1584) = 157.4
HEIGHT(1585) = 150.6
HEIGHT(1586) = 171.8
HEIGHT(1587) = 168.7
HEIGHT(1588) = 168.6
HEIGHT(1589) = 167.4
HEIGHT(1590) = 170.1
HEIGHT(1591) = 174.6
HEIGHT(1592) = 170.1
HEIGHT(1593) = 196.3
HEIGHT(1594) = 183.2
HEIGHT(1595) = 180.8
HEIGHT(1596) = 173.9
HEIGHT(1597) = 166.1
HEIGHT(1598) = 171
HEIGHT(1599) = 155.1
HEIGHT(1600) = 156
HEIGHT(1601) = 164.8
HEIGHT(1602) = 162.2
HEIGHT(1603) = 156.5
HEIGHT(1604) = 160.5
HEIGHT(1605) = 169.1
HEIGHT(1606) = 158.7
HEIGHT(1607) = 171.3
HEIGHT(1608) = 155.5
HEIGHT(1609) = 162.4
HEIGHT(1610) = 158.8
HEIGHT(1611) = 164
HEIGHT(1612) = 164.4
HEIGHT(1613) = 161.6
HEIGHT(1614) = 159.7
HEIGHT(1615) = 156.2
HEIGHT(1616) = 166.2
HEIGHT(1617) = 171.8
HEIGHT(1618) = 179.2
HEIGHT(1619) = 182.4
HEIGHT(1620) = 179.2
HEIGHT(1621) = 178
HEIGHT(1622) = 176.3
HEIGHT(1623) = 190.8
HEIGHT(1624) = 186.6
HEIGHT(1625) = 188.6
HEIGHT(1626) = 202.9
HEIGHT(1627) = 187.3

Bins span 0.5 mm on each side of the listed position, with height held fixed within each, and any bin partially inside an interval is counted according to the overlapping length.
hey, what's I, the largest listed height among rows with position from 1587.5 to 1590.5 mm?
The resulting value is 170.1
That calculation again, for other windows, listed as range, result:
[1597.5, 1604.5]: 171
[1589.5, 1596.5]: 196.3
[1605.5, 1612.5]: 171.3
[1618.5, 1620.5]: 182.4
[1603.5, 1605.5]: 169.1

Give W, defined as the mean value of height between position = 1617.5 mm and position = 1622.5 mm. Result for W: 179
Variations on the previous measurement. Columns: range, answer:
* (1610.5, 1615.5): 161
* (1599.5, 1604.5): 160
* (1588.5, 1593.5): 176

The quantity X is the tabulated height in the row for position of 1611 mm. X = 164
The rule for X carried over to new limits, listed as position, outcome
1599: 155.1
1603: 156.5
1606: 158.7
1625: 188.6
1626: 202.9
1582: 145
